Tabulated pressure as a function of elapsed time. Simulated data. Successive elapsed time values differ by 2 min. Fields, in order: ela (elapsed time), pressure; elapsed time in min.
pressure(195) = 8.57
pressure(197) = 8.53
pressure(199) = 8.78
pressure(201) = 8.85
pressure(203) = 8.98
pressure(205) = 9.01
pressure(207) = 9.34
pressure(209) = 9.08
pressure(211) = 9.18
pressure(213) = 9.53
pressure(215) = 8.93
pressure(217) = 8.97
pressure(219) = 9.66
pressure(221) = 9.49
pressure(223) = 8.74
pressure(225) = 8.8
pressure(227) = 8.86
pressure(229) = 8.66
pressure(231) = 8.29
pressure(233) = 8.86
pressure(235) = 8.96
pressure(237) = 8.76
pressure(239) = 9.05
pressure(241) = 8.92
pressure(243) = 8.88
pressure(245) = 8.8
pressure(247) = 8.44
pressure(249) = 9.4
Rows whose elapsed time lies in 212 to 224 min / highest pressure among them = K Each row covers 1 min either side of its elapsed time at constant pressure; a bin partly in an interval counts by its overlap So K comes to 9.66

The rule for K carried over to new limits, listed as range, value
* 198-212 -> 9.34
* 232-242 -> 9.05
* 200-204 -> 8.98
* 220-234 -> 9.49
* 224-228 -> 8.86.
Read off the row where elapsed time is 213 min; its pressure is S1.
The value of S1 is 9.53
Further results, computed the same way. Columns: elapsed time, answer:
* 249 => 9.4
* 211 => 9.18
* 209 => 9.08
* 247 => 8.44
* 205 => 9.01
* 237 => 8.76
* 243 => 8.88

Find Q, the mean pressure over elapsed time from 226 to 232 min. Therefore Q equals 8.6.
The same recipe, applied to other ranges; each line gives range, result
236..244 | 8.9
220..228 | 8.97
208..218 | 9.14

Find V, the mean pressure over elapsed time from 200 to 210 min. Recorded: 9.05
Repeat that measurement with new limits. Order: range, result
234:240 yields 8.92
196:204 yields 8.79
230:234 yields 8.57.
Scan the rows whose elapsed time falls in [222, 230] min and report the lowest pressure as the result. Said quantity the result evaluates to 8.66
